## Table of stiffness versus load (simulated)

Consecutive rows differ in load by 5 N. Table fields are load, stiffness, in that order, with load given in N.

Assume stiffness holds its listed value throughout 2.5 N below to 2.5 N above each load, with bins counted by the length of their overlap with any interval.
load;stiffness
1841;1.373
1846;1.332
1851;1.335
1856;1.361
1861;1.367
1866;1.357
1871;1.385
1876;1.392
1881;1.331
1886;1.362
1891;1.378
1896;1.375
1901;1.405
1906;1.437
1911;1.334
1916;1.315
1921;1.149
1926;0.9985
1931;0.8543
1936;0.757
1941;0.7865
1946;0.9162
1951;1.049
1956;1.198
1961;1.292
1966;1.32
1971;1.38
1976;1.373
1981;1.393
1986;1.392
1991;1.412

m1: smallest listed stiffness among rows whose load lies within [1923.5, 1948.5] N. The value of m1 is 0.757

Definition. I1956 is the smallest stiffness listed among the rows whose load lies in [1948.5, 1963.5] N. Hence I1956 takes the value 1.049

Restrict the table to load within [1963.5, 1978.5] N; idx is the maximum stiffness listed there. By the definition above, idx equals 1.38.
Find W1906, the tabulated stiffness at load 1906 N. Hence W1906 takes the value 1.437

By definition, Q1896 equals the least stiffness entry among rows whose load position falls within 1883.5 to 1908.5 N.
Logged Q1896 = 1.362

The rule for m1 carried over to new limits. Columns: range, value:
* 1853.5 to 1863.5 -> 1.361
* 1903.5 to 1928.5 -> 0.9985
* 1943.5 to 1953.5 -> 0.9162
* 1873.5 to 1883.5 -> 1.331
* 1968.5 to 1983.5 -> 1.373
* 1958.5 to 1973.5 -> 1.292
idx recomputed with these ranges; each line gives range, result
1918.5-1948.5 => 1.149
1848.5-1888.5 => 1.392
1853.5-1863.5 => 1.367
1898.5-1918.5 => 1.437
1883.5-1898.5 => 1.378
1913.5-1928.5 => 1.315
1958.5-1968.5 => 1.32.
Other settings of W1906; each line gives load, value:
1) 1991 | 1.412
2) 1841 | 1.373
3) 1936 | 0.757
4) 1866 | 1.357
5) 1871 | 1.385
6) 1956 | 1.198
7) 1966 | 1.32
